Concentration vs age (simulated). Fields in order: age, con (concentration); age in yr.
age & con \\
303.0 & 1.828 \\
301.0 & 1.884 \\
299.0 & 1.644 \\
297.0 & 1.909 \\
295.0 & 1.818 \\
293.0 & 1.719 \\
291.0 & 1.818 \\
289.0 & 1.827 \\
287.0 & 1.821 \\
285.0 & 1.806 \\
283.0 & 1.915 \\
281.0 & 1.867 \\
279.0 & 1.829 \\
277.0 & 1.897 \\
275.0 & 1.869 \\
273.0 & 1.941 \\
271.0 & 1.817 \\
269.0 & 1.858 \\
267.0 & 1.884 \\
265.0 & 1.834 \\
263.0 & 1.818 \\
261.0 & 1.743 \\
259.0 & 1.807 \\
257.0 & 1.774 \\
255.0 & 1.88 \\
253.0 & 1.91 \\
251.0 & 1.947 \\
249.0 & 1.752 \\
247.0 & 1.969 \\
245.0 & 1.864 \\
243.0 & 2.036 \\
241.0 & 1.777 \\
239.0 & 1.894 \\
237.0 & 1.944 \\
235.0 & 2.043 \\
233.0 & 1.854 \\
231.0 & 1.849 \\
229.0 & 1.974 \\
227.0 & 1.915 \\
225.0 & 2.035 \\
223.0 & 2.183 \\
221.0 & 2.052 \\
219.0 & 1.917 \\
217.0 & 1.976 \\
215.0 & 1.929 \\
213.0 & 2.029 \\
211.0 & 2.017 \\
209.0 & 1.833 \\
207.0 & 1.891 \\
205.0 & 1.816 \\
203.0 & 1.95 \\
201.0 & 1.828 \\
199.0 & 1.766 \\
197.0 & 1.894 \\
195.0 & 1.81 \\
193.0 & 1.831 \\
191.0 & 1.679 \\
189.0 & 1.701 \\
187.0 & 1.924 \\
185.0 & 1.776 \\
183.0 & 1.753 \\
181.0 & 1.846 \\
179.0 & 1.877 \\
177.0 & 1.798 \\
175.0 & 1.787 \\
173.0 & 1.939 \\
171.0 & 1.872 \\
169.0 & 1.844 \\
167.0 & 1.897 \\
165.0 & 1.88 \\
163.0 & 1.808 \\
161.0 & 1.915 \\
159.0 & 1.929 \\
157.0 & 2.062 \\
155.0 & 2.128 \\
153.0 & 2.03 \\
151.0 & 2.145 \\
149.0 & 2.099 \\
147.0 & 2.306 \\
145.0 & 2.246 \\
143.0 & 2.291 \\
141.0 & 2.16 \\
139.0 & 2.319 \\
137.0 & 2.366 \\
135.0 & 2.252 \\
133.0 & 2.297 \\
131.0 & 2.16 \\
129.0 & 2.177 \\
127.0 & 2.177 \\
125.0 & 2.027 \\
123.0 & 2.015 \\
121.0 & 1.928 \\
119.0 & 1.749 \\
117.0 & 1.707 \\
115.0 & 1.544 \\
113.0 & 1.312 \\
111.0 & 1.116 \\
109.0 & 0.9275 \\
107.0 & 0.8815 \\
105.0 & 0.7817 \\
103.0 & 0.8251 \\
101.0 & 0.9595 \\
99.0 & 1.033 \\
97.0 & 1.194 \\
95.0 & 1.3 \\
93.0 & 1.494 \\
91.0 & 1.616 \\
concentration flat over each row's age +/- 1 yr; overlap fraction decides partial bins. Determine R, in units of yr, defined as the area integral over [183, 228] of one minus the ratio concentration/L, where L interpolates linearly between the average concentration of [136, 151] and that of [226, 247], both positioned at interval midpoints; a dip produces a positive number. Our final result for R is 2.9 yr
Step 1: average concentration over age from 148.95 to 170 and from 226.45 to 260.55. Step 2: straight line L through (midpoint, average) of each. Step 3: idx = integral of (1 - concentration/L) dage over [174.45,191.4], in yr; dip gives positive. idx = 1.3 yr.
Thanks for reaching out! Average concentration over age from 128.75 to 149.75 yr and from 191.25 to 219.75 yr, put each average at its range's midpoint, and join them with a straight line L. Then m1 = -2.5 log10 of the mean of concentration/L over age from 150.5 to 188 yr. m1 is 0.10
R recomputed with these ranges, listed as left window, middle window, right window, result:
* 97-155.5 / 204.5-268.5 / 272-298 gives -2.94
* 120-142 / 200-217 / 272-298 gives 0.79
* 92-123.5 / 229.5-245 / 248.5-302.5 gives -1.82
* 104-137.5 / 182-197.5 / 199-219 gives 0.64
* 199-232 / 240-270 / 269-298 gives 0.49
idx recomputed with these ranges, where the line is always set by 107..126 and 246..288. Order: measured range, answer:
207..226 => -2.6 yr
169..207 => -2.9 yr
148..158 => -2.9 yr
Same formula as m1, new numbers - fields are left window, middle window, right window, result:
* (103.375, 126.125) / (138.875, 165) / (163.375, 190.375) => -0.24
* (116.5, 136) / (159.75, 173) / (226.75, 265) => 0.07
